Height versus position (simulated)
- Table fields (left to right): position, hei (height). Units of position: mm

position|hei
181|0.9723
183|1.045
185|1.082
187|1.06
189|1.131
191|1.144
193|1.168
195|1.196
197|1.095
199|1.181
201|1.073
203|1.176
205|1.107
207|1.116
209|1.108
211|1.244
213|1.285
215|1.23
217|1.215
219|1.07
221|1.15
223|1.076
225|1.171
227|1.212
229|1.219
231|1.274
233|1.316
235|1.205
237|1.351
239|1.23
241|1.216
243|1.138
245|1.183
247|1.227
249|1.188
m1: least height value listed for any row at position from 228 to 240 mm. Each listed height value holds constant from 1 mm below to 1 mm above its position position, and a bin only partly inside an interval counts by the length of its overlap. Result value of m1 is 1.205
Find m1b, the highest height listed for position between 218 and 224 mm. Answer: 1.15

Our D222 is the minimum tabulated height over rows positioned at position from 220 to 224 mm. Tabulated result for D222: 1.076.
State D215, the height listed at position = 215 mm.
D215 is 1.23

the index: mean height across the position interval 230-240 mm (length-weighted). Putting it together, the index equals 1.28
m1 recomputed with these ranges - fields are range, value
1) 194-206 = 1.073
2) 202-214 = 1.107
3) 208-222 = 1.07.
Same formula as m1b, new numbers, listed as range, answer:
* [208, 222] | 1.285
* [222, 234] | 1.316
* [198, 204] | 1.181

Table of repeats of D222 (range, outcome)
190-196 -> 1.144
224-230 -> 1.171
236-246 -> 1.138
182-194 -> 1.045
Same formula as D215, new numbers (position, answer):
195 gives 1.196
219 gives 1.07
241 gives 1.216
